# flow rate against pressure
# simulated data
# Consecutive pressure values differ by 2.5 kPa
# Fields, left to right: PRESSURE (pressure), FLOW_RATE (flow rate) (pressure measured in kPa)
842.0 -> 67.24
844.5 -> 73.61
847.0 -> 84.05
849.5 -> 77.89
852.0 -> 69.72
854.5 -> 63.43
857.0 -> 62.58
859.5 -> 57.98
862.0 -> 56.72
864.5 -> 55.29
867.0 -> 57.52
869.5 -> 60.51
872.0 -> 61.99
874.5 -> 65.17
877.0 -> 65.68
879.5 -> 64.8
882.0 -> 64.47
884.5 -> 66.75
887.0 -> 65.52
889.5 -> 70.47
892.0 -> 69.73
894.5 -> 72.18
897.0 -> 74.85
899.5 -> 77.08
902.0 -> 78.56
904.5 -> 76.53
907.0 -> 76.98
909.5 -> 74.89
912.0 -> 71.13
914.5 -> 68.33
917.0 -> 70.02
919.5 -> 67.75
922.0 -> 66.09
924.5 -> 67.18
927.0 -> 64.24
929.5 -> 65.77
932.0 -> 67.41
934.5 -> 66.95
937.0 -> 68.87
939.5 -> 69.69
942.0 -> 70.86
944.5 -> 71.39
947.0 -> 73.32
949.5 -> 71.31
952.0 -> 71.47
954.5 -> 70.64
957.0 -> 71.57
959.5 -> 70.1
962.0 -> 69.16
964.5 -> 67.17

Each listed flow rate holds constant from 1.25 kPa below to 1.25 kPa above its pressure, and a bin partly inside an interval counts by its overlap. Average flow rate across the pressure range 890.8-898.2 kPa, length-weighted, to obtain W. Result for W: 72.3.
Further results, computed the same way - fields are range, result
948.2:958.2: 71.3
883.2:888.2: 66.1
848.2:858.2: 68.5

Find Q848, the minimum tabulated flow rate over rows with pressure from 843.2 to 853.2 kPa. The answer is 69.72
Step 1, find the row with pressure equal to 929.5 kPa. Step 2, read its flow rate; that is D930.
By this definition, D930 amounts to 65.77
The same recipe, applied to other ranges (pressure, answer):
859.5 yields 57.98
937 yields 68.87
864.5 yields 55.29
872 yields 61.99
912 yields 71.13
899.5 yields 77.08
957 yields 71.57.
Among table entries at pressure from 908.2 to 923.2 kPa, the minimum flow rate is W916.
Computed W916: 66.09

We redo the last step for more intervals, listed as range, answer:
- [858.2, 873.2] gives 55.29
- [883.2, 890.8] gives 65.52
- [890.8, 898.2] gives 69.73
